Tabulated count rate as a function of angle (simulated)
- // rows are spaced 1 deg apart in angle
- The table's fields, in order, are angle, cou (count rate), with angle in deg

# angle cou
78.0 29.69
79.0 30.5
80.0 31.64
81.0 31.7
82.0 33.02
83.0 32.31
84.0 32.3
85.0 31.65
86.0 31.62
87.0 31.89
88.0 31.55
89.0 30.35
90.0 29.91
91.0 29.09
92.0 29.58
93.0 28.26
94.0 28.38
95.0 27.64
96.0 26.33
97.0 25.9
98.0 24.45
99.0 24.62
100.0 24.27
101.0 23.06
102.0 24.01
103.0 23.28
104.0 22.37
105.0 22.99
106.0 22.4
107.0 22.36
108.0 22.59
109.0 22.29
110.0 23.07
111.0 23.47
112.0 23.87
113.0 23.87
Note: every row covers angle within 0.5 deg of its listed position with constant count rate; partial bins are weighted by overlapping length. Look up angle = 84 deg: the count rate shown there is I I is 32.3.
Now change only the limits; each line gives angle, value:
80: 31.64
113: 23.87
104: 22.37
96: 26.33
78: 29.69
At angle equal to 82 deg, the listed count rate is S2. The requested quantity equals 33.02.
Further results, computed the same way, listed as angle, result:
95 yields 27.64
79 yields 30.5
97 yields 25.9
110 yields 23.07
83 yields 32.31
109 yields 22.29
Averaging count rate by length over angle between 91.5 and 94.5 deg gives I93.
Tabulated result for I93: 28.7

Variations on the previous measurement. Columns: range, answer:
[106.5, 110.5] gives 22.6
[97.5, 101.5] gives 24.1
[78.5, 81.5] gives 31.3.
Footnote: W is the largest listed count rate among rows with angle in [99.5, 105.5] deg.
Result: 24.27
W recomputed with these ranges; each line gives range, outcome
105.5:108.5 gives 22.59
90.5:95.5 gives 29.58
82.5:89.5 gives 32.31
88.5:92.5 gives 30.35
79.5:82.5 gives 33.02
